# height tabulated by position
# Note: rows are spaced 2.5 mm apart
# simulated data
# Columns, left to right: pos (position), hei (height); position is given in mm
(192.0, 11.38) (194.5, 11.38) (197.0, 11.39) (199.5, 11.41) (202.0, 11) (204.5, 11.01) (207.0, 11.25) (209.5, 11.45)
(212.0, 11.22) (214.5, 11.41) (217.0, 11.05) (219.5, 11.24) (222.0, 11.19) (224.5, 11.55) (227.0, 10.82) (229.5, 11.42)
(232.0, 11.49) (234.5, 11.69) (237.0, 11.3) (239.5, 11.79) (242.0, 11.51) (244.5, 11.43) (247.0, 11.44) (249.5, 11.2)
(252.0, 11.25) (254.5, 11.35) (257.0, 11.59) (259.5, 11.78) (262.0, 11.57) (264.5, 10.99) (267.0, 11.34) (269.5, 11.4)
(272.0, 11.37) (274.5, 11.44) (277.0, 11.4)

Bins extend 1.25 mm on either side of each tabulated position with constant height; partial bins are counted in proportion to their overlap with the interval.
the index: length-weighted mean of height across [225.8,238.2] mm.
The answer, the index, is 11.3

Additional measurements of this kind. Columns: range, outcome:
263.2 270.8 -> 11.2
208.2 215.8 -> 11.4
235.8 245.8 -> 11.5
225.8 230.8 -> 11.1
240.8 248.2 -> 11.5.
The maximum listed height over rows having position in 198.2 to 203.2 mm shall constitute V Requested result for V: 11.41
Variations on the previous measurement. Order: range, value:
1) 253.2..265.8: 11.78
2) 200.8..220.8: 11.45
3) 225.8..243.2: 11.79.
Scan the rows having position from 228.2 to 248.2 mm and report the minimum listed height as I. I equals 11.3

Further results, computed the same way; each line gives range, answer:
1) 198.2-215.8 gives 11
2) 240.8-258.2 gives 11.2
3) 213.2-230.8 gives 10.82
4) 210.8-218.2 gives 11.05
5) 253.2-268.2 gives 10.99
